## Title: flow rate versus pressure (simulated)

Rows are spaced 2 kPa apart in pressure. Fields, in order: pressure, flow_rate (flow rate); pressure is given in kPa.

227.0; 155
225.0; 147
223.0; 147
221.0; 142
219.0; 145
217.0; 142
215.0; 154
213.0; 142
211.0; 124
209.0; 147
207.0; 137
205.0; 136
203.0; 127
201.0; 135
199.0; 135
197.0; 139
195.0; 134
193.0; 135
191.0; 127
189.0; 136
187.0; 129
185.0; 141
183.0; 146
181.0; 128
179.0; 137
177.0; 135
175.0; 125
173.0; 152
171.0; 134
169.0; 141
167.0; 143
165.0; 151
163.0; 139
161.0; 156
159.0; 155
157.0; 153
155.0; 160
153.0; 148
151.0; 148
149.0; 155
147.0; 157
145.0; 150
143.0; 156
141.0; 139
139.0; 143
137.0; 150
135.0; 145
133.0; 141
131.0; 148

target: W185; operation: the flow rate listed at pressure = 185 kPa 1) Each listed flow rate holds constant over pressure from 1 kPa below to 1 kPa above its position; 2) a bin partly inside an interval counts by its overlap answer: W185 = 141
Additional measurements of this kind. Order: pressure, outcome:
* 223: 147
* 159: 155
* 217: 142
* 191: 127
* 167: 143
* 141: 139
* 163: 139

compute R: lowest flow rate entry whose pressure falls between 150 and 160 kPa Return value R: 148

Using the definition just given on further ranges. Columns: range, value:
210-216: 124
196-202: 135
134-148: 139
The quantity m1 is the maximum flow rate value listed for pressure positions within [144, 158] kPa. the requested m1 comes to 160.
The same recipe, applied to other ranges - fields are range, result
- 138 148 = 157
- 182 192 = 146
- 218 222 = 145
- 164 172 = 151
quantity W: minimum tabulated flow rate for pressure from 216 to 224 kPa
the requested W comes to 142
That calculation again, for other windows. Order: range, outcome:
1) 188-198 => 127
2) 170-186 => 125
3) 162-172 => 134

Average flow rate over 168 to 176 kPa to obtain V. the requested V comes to 138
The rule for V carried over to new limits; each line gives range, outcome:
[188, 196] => 133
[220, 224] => 144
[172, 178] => 137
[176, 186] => 137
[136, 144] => 147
